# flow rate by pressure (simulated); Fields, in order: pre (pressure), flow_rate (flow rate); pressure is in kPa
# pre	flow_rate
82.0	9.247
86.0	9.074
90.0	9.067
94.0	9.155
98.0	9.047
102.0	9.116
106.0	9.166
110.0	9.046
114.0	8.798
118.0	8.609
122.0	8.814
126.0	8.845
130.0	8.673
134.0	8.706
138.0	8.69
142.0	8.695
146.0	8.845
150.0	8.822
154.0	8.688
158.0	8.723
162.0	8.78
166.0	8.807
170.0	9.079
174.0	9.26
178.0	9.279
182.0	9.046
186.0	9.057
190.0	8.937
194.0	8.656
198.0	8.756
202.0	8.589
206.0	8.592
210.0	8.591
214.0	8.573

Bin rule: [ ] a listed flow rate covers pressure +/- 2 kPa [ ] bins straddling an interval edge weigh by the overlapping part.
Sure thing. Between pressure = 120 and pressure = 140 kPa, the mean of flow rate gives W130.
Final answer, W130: 8.75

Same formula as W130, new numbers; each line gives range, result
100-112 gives 9.11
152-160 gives 8.71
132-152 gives 8.75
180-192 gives 9.01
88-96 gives 9.11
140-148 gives 8.77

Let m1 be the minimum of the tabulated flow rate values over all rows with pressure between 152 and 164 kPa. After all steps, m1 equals 8.688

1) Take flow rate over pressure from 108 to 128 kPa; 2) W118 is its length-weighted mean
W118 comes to 8.82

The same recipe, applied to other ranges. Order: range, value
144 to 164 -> 8.77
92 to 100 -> 9.1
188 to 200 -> 8.78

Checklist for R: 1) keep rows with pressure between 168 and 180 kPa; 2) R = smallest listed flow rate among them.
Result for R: 9.079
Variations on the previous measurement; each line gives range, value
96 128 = 8.609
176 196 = 8.656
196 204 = 8.589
